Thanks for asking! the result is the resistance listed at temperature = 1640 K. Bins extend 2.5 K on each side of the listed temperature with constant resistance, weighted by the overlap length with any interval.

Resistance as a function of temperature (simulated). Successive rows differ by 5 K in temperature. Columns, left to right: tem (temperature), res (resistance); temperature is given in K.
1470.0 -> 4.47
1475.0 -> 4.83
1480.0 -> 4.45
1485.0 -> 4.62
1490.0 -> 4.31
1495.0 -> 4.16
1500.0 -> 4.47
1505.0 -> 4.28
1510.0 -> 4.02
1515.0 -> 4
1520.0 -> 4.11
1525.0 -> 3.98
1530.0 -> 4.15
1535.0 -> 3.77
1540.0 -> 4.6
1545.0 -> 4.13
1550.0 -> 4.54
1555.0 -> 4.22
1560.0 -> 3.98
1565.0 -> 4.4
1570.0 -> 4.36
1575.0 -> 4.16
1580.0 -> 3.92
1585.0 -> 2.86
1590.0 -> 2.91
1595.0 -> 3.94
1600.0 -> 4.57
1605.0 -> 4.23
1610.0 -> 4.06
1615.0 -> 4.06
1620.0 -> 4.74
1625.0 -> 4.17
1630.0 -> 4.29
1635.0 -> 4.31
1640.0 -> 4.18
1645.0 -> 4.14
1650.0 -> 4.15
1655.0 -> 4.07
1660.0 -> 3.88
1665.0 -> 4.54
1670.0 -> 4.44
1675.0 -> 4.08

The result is 4.18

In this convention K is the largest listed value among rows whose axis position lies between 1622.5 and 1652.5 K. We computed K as 4.31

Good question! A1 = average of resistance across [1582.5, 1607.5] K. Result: 3.7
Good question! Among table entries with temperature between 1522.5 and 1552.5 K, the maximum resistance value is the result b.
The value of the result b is 4.6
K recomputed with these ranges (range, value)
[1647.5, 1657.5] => 4.15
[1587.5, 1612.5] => 4.57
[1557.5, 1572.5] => 4.4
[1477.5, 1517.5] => 4.62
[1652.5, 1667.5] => 4.54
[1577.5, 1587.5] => 3.92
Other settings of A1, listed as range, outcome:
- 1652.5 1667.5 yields 4.16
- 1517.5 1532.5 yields 4.08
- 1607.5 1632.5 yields 4.26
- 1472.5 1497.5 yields 4.47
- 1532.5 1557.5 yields 4.25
